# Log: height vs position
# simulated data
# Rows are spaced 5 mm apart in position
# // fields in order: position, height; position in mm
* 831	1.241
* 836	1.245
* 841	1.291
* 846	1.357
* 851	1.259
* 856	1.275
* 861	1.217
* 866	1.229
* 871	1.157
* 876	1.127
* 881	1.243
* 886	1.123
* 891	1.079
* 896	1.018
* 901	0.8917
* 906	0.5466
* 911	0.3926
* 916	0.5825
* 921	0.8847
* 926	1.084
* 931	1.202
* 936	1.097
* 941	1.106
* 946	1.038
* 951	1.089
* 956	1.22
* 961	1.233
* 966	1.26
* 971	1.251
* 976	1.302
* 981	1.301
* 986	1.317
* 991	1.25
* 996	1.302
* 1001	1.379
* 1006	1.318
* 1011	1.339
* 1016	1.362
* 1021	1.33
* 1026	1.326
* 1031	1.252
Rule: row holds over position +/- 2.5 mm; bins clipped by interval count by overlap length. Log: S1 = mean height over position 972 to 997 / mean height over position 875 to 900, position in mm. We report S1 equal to 1.2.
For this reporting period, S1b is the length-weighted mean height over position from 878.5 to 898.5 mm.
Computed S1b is 1.12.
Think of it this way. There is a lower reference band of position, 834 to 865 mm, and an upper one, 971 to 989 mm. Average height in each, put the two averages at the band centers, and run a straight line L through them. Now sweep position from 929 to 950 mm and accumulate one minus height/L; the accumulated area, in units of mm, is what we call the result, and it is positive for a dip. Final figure 3.0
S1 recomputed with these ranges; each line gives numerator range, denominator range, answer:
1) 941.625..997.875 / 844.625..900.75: 1.05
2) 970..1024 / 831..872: 1.05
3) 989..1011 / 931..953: 1.20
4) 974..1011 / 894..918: 1.92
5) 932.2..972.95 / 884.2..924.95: 1.42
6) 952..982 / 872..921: 1.39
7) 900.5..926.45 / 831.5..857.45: 0.54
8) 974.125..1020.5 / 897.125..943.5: 1.52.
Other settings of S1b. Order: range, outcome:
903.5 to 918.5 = 0.507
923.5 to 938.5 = 1.13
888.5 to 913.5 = 0.786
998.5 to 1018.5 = 1.35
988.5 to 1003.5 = 1.31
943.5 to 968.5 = 1.17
